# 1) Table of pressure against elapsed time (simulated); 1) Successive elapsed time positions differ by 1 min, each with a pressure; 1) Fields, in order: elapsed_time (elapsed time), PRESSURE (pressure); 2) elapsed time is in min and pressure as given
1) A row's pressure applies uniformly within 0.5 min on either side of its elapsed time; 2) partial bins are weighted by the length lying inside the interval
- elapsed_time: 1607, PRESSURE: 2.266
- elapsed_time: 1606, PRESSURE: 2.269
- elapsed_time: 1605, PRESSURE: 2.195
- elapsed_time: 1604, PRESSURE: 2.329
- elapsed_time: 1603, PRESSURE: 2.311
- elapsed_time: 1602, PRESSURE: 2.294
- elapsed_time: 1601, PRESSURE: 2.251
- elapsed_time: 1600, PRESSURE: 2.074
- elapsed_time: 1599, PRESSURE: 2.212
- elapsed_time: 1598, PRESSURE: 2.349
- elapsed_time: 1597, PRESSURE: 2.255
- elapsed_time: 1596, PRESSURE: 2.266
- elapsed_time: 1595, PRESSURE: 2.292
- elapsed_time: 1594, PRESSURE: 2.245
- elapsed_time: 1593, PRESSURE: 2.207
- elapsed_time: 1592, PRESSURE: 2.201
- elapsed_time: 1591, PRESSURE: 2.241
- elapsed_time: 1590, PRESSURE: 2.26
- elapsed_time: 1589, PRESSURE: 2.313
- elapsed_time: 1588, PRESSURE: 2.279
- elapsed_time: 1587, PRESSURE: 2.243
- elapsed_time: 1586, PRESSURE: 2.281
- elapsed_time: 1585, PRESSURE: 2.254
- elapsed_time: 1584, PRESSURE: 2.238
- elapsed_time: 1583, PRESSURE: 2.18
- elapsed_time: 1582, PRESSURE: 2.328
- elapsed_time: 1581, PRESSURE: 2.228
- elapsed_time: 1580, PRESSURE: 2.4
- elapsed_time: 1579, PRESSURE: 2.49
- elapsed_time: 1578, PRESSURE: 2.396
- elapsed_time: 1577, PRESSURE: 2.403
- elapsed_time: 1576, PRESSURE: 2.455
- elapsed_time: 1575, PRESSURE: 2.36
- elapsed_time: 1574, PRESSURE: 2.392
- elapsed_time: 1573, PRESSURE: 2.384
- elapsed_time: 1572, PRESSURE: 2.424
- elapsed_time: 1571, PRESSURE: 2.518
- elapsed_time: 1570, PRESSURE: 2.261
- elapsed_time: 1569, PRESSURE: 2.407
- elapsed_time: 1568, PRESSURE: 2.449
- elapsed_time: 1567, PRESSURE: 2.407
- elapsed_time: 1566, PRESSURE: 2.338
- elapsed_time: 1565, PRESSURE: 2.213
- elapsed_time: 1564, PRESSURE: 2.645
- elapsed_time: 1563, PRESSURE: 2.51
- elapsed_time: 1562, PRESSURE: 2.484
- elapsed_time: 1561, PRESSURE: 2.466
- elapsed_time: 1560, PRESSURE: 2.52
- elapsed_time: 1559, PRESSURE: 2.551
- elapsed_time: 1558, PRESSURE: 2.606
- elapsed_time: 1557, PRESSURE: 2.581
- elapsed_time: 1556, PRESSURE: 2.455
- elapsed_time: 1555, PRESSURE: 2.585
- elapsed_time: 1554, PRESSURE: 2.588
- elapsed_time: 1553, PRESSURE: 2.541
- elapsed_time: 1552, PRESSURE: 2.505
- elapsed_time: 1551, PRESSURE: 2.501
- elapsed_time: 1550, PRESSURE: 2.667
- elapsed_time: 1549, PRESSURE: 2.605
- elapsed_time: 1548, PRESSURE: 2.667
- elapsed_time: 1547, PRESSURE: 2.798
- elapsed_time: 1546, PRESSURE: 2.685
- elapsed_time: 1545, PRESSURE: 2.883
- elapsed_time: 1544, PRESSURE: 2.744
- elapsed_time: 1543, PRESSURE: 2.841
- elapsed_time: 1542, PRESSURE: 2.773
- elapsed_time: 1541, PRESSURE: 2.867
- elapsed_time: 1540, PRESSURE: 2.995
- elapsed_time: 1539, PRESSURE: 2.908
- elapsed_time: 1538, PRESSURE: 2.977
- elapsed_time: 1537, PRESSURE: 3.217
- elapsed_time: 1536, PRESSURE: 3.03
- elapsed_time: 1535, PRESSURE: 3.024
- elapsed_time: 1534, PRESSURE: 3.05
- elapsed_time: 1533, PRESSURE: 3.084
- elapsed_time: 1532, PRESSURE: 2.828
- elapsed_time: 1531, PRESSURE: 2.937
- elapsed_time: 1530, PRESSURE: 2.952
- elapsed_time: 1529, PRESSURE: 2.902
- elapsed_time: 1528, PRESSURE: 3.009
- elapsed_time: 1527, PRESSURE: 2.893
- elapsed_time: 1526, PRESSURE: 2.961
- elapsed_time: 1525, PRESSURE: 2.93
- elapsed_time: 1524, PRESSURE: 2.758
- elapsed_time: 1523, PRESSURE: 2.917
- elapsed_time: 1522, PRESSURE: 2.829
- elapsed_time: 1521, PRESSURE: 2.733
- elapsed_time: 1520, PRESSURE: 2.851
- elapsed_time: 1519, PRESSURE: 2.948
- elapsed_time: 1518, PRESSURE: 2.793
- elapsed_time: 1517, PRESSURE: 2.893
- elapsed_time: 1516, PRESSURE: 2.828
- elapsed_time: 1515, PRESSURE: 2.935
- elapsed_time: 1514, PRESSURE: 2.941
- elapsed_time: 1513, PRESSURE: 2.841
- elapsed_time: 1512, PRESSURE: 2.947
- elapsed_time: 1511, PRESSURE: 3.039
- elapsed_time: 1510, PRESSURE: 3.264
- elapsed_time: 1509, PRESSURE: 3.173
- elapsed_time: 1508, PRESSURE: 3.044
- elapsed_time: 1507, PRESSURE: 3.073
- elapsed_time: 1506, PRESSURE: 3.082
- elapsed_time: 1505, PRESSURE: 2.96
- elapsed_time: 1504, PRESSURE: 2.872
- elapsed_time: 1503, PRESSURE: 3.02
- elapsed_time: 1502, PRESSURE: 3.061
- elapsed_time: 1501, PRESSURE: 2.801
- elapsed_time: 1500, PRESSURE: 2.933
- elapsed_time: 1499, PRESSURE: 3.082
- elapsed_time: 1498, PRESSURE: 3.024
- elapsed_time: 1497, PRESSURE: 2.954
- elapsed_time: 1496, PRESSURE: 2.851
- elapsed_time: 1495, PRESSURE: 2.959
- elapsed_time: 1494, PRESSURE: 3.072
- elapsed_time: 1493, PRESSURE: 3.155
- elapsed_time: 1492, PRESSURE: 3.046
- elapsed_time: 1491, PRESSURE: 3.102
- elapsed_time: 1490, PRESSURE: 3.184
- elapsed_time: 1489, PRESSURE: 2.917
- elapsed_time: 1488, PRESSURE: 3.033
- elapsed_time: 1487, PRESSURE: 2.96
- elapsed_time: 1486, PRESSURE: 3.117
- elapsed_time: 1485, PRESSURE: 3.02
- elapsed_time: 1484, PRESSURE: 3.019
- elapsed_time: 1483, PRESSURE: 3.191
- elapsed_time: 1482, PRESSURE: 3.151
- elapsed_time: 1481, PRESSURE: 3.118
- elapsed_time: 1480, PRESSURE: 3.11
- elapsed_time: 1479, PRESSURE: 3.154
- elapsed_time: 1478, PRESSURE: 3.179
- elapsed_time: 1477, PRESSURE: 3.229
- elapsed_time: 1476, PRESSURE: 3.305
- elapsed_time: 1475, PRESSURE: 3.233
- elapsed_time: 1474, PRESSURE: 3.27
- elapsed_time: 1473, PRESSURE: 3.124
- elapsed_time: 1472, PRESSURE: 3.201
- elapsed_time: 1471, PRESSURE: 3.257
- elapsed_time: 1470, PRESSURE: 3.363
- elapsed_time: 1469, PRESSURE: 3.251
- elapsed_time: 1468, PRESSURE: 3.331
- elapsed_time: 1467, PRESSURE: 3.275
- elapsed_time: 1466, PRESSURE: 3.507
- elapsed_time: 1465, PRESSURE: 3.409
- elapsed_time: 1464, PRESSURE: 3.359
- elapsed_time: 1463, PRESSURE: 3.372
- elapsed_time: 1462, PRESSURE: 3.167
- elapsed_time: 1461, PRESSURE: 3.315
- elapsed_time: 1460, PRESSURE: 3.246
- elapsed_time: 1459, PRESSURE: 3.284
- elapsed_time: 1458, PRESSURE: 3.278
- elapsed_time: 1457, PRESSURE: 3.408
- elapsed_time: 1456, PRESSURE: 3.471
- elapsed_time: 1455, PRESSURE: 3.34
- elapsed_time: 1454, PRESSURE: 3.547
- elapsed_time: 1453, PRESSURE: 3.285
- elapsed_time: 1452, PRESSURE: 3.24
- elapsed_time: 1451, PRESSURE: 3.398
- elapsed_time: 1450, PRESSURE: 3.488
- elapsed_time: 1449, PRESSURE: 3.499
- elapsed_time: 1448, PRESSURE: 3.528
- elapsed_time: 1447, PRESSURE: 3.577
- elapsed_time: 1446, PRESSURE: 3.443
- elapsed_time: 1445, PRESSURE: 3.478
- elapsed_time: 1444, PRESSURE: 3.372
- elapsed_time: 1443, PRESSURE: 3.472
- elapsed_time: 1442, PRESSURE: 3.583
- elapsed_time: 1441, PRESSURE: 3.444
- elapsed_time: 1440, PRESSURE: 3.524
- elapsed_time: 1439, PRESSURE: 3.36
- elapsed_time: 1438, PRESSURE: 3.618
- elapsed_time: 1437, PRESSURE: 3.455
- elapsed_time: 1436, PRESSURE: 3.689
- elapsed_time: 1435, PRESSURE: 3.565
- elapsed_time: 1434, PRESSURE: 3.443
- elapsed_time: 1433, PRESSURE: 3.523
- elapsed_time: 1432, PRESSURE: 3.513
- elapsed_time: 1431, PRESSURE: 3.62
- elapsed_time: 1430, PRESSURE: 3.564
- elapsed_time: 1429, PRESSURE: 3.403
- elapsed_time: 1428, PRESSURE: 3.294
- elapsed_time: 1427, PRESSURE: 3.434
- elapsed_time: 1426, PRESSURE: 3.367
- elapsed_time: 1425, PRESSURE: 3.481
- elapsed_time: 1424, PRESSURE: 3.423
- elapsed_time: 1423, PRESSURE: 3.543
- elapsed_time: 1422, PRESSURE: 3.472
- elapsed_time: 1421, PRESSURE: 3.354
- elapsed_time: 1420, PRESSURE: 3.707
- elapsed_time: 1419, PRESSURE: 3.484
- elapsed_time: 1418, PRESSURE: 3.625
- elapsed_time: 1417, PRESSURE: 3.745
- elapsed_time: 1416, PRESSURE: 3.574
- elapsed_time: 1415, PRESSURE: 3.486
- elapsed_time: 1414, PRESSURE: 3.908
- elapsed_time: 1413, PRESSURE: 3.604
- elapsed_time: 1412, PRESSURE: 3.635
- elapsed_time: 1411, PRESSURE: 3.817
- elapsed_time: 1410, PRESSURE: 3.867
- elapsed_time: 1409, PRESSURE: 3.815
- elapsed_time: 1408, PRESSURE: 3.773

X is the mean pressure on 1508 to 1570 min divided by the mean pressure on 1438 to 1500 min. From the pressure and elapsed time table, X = 0.85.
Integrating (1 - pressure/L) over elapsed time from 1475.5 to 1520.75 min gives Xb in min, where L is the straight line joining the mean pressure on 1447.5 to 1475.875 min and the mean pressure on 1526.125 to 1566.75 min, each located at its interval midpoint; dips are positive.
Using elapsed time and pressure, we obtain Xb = 0.8 min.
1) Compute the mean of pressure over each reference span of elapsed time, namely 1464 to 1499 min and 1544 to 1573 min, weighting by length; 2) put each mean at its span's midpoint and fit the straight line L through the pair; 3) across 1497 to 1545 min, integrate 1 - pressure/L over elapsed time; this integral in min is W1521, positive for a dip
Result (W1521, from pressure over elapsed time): -1.99 min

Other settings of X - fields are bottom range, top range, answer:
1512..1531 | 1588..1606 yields 0.78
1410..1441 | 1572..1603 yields 0.65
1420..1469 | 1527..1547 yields 0.85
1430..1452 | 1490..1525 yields 0.85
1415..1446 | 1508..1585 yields 0.77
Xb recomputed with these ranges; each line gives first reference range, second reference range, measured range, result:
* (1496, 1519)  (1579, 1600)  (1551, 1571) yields 0.2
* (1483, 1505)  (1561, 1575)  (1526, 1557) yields -2.2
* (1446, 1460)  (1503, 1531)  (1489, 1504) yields 0.4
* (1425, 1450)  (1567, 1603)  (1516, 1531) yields -0.4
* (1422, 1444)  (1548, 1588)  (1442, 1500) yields -0.9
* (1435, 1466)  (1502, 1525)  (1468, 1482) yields 0.1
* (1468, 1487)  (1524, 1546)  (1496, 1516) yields 0.4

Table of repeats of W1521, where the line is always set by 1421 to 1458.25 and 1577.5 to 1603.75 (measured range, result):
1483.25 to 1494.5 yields 0.05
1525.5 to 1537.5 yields -1.11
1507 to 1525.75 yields -0.47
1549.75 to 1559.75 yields 0.01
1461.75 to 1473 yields -0.23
